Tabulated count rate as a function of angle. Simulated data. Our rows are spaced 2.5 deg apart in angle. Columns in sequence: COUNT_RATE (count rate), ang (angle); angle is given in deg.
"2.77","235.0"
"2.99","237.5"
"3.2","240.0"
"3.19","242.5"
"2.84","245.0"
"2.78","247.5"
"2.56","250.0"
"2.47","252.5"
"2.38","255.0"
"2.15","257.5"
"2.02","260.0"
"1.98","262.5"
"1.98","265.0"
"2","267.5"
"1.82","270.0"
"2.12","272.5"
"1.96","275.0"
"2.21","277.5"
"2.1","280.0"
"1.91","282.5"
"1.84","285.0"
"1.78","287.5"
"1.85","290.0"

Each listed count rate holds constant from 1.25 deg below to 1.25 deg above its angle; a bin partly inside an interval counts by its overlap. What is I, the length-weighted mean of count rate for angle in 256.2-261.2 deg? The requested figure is 2.09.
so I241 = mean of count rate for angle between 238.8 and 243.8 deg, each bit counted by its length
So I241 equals 3.19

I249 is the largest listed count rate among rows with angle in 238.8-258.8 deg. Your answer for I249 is 3.2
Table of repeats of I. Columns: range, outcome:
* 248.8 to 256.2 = 2.47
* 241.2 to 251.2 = 2.85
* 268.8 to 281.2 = 2.04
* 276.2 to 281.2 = 2.15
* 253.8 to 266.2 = 2.1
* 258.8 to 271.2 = 1.96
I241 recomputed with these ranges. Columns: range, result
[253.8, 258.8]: 2.26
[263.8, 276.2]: 1.98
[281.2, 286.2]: 1.88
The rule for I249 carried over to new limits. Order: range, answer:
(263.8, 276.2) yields 2.12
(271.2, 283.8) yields 2.21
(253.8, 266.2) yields 2.38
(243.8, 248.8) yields 2.84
